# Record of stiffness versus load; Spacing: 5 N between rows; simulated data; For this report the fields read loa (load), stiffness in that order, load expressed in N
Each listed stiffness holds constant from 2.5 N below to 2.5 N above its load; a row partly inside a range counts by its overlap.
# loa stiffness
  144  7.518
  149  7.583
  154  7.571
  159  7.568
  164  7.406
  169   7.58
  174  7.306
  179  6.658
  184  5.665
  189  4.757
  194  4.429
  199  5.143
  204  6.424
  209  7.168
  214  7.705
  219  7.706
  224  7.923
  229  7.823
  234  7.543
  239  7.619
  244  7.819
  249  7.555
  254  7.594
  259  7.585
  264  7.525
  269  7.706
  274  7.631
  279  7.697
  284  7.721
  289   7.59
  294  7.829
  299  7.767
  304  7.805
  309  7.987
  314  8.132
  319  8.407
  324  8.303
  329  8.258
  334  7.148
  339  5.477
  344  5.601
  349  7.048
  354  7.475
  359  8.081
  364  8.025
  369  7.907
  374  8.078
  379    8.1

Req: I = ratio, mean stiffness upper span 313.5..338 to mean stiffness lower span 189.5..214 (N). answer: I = 1.34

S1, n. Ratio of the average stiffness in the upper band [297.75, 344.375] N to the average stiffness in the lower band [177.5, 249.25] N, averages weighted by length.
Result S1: 1.12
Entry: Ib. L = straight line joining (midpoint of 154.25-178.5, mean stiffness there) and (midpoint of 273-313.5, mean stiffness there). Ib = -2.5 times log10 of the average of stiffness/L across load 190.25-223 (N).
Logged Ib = 0.17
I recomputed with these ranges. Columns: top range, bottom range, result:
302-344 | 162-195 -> 1.20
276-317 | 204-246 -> 1.03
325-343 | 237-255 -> 0.91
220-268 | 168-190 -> 1.19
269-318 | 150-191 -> 1.14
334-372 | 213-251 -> 0.92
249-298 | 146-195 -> 1.14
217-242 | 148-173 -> 1.03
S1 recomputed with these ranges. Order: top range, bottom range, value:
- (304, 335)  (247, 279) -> 1.06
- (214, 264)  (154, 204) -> 1.21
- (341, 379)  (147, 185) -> 1.04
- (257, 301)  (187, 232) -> 1.16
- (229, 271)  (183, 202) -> 1.53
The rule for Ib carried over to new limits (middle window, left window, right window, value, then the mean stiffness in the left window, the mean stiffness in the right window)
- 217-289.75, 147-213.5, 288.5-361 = -0.091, 6.59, 7.52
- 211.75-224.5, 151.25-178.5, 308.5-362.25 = -0.047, 7.43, 7.43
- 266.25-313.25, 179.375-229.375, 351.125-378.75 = -0.079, 6.42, 7.92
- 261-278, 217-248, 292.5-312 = 0.024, 7.73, 7.86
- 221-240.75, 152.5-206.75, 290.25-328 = -0.102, 6.39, 8.03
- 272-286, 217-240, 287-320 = 0.024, 7.73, 7.91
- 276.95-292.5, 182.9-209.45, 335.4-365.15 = -0.215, 5.47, 6.91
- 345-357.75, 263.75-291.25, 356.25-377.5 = 0.117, 7.66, 8.02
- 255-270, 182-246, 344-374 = -0.085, 6.75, 7.56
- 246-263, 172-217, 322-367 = -0.152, 6.14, 7.26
